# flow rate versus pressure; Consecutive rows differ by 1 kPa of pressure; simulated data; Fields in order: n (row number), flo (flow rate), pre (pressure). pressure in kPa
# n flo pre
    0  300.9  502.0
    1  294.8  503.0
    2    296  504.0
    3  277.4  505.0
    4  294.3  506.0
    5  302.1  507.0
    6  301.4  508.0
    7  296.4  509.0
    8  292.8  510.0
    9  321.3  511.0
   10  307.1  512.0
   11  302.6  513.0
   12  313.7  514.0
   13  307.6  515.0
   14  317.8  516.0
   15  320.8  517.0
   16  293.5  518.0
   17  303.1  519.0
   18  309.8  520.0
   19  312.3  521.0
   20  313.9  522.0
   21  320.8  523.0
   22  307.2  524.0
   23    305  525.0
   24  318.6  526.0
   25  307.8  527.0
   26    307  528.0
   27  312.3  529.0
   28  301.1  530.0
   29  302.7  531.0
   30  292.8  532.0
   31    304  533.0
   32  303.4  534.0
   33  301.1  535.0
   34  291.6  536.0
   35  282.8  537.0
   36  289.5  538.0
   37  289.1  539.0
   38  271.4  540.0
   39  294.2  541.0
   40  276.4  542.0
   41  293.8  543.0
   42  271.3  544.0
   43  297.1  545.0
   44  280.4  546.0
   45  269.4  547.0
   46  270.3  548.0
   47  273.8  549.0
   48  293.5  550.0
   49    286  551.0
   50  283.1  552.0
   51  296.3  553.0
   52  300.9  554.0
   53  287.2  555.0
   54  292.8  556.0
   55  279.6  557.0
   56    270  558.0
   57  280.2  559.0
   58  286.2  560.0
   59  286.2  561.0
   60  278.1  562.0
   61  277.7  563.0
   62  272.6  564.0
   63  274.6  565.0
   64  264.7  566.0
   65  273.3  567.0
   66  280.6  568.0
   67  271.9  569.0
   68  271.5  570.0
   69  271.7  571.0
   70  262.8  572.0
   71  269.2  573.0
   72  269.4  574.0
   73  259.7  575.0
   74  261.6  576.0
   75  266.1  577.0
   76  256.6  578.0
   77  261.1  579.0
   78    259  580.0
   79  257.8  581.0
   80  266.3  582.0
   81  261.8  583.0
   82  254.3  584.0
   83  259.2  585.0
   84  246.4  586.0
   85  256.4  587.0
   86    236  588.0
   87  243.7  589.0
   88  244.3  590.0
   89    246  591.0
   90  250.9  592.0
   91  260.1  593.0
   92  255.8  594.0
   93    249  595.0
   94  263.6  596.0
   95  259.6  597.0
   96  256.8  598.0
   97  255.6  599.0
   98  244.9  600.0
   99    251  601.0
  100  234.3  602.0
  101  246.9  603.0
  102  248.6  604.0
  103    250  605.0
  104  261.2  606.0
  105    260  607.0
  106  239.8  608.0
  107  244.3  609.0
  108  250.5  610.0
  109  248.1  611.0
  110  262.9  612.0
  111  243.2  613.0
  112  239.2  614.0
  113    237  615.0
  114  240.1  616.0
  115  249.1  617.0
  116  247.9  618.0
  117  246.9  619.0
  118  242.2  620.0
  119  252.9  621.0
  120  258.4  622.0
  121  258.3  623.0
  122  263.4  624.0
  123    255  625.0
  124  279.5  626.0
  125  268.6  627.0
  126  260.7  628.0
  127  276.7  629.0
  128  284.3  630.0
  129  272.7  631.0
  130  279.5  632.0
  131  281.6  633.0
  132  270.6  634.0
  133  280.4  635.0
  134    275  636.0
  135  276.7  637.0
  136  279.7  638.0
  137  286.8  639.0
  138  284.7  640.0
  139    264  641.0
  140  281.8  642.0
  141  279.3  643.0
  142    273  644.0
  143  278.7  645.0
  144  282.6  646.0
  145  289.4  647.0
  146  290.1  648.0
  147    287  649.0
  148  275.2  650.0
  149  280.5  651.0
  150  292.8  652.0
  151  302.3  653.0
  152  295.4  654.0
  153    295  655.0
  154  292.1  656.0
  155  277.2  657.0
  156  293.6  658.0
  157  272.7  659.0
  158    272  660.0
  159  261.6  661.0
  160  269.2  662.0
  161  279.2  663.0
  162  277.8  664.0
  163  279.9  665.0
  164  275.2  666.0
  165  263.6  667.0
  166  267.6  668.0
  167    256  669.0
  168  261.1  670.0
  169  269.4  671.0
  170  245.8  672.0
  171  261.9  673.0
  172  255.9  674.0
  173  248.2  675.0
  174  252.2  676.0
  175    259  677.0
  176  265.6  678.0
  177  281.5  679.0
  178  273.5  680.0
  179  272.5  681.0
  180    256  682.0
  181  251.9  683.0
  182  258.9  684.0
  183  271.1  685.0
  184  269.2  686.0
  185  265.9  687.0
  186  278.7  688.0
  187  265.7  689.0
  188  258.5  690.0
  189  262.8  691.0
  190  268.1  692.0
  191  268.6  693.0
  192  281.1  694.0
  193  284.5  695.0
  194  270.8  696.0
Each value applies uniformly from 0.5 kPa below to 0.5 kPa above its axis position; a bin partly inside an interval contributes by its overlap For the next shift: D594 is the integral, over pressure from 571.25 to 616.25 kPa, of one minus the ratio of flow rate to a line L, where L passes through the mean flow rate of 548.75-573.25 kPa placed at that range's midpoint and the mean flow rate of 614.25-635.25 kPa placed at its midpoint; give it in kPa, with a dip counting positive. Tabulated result 2.84 kPa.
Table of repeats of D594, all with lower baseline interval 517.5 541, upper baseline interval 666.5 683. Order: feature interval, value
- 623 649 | -0.41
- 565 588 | 2.02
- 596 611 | 1.63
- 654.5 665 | -0.53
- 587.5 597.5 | 1.17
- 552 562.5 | 0.30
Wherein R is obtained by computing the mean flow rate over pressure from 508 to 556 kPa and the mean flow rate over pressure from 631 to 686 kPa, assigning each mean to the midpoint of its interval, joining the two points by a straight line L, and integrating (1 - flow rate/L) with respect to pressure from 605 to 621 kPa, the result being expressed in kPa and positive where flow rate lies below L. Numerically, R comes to 2.0 kPa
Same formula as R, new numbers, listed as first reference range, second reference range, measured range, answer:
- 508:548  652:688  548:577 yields 1.5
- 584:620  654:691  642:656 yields -1.3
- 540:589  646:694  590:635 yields 2.7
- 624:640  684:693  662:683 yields 0.3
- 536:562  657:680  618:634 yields 0.5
